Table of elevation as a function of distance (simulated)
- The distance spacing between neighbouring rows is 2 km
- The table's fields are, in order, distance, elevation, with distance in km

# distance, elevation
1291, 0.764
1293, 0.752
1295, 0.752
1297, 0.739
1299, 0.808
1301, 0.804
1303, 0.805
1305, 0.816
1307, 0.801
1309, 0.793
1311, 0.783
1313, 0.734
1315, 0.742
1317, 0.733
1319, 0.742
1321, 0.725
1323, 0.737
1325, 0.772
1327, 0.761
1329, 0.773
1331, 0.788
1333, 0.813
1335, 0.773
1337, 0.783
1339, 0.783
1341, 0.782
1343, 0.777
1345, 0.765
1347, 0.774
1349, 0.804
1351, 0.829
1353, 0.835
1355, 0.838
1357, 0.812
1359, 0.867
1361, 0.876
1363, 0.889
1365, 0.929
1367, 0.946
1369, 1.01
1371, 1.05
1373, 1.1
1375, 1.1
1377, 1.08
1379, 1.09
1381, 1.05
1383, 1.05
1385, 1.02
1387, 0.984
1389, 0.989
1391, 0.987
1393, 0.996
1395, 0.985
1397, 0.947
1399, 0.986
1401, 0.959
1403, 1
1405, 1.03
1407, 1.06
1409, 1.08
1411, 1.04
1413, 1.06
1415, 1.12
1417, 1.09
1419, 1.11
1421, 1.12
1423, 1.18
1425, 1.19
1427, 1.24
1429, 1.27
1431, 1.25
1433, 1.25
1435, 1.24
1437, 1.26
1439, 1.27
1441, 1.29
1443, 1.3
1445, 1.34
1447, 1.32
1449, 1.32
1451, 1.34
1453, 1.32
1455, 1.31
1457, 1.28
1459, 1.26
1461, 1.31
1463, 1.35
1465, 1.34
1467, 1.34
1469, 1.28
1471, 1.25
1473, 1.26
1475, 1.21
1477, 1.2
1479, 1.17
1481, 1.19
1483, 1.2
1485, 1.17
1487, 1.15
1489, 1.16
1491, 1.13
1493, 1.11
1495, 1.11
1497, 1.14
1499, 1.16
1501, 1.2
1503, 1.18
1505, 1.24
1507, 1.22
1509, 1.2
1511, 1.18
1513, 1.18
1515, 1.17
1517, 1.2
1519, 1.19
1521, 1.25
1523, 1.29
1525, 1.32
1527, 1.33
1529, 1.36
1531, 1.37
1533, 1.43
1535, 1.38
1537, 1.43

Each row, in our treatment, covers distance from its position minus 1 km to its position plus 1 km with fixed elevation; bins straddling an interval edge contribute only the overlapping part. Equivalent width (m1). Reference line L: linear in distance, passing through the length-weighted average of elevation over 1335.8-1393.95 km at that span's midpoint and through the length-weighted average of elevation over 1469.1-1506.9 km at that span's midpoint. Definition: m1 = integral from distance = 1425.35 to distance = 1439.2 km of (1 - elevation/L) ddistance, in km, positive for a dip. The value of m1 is -2.4 km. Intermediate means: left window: 0.923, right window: 1.18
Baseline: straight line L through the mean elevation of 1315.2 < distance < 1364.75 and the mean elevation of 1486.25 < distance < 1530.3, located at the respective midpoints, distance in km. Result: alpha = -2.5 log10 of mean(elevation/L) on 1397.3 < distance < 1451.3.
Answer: -0.17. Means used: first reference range 0.794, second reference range 1.2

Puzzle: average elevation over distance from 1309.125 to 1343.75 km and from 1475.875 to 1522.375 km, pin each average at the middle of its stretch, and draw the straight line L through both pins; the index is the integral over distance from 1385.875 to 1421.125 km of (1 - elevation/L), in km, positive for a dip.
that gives -2.9 km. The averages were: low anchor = 0.765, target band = 1.03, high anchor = 1.18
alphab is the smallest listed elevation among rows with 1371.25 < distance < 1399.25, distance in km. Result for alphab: 0.947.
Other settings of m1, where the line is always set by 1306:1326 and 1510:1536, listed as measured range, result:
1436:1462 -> -5.0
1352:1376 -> -1.6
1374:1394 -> -2.3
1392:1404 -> -0.2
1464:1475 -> -1.4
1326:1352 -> 0.9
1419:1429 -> -1.5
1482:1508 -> 0.9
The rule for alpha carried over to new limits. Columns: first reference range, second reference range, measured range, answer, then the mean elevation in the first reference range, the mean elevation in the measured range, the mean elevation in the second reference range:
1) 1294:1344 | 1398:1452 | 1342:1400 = 0.03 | 0.773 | 0.944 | 1.17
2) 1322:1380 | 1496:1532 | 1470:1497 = -0.01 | 0.867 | 1.18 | 1.23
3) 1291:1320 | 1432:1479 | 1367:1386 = -0.04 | 0.771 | 1.06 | 1.29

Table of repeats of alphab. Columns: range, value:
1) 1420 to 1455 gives 1.12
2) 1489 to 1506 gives 1.11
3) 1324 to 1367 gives 0.761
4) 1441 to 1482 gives 1.17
